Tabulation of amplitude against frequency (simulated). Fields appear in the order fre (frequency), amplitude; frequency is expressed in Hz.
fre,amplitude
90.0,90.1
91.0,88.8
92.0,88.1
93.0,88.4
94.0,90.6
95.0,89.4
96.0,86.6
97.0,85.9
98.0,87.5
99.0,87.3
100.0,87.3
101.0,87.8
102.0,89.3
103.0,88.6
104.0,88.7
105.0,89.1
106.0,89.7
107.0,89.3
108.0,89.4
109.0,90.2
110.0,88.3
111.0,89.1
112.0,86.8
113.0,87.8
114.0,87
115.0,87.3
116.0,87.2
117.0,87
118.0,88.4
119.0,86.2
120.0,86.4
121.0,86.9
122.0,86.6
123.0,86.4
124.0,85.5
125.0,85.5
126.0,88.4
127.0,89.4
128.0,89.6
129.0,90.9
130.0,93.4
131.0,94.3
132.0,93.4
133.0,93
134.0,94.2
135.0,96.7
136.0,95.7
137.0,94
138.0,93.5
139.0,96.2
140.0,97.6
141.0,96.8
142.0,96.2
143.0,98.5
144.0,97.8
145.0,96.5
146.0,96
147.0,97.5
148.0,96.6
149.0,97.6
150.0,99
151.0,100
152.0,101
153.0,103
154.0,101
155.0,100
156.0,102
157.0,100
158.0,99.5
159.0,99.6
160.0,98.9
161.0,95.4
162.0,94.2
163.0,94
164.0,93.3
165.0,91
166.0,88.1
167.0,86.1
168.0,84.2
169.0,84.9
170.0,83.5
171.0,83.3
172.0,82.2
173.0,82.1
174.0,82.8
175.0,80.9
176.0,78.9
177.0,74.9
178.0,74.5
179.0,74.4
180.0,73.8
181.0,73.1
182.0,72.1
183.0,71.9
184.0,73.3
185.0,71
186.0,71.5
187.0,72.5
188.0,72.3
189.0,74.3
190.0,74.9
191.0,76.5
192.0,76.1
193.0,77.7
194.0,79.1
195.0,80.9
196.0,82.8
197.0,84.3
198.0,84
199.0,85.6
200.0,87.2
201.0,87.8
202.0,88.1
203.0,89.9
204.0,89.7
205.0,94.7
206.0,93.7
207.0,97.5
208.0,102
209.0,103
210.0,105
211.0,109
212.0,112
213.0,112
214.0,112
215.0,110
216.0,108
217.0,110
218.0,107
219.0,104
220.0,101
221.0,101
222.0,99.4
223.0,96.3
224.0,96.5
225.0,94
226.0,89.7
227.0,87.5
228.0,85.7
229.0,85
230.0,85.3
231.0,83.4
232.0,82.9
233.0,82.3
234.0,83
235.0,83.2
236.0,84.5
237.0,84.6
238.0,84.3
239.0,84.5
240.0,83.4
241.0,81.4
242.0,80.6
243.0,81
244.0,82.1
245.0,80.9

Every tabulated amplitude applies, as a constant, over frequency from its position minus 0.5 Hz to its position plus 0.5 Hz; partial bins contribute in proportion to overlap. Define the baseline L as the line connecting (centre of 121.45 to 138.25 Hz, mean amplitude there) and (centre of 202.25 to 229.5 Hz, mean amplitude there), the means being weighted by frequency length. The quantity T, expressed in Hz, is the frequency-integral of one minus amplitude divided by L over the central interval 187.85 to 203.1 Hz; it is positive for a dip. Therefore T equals 2.6 Hz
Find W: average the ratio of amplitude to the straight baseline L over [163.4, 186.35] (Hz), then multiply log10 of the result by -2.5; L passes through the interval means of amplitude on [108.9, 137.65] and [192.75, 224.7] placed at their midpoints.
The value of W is 0.176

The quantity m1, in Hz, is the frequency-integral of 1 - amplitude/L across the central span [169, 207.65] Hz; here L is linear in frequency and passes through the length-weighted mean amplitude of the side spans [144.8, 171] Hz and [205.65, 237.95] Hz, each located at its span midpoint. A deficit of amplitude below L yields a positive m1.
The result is 6.2 Hz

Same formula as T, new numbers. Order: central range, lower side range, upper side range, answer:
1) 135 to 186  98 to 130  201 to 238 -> 0.8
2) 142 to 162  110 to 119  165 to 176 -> -3.2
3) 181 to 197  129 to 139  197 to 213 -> 3.3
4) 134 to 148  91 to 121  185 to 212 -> -1.4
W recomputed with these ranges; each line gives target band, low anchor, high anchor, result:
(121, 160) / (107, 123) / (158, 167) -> -0.048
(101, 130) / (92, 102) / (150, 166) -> 0.034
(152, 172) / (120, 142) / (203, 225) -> 0.024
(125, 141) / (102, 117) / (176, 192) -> -0.116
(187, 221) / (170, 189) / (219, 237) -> -0.120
